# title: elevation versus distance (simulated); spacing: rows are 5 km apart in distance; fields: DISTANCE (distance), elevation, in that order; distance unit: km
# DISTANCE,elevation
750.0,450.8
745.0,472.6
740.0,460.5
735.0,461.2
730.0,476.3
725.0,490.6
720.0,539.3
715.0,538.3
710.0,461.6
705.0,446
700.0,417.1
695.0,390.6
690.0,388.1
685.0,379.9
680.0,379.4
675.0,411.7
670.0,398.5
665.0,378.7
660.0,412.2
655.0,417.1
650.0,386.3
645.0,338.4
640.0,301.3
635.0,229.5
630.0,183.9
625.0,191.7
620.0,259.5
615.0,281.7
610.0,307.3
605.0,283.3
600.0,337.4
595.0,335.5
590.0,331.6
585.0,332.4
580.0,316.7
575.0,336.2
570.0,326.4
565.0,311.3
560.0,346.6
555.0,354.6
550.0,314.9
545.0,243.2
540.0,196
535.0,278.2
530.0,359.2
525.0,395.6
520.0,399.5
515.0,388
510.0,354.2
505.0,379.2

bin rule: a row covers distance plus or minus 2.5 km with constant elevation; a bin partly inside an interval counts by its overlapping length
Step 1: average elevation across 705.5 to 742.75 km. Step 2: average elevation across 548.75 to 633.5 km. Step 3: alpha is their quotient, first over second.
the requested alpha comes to 1.61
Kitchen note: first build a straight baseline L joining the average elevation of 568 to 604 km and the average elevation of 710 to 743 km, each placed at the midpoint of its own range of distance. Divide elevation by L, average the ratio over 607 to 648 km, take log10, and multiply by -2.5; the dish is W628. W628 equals 0.39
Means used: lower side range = 329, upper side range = 492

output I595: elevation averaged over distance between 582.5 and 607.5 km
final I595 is 324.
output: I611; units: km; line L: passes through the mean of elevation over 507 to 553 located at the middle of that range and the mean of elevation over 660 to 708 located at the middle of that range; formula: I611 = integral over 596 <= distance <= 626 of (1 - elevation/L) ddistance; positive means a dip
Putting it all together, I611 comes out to 6.6 km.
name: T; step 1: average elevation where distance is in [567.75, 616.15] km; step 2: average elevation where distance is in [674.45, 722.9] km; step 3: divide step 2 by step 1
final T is 1.37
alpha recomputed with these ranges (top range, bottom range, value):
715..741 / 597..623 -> 1.68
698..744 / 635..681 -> 1.28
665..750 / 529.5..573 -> 1.47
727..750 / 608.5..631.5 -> 1.91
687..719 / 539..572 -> 1.46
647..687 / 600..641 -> 1.53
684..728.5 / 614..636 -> 2.01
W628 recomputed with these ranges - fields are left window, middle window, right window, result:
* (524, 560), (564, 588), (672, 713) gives 0.011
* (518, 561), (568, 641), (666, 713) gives 0.222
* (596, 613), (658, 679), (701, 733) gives 0.035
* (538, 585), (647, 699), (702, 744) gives 0.089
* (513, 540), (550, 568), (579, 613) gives 0.003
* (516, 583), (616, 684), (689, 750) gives 0.232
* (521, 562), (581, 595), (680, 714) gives 0.044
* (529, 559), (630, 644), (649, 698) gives 0.377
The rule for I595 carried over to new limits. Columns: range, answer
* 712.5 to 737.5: 501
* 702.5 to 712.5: 454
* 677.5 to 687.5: 380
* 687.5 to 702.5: 399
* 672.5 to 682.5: 396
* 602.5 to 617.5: 291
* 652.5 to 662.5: 415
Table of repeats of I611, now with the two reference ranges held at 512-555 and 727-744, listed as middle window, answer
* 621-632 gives 5.4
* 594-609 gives 2.3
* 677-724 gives 0.5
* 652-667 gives 0.4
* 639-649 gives 1.7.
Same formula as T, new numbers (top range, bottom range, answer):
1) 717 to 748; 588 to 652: 1.68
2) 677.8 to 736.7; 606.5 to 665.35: 1.47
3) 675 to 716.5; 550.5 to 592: 1.27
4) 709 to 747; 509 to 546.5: 1.49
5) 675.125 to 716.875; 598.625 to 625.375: 1.50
